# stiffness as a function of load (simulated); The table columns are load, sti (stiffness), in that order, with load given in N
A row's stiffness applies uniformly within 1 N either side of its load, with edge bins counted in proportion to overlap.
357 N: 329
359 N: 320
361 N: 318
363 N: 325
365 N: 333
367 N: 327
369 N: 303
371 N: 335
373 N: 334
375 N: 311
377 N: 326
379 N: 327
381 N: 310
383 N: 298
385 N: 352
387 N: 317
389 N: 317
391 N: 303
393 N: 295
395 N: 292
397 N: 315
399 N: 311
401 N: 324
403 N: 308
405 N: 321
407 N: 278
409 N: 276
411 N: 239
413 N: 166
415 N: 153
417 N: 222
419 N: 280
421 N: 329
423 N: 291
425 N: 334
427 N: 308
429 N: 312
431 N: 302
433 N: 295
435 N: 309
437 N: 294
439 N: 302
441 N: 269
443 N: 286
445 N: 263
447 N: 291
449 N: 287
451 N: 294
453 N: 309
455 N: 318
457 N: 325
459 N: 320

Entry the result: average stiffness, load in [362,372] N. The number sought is 325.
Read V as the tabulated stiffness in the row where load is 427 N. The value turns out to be 308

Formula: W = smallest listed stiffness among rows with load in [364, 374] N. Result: 303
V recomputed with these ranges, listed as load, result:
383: 298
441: 269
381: 310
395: 292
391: 303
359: 320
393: 295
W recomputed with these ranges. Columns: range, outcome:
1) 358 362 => 318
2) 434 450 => 263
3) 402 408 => 278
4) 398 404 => 308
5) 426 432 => 302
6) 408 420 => 153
